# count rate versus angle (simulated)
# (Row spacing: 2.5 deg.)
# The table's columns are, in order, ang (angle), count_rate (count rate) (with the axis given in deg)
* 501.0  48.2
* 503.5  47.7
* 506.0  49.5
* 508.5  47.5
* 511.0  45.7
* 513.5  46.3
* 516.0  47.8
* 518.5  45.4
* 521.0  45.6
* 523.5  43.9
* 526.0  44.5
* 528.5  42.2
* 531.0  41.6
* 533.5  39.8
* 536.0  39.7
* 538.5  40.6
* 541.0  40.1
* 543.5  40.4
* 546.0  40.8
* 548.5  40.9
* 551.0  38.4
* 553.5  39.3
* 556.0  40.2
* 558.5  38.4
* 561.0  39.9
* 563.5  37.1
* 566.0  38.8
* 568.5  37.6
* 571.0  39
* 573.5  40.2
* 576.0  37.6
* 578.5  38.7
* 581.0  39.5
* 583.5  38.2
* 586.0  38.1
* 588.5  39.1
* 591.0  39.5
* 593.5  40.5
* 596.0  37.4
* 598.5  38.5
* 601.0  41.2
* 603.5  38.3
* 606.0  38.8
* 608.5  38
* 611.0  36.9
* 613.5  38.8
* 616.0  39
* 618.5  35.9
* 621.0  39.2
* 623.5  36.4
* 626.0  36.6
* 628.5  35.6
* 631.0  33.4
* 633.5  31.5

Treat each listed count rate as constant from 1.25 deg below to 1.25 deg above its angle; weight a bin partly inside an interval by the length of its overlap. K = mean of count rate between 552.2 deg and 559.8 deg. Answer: 39.3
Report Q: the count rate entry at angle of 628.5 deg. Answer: 35.6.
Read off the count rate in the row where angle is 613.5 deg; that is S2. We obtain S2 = 38.8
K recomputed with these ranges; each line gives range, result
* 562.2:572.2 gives 38.1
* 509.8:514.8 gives 46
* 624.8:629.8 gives 36.1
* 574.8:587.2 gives 38.4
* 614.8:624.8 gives 37.6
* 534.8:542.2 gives 40.1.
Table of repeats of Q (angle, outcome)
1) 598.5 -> 38.5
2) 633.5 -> 31.5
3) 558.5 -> 38.4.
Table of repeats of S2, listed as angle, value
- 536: 39.7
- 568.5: 37.6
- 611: 36.9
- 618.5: 35.9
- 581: 39.5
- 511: 45.7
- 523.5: 43.9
